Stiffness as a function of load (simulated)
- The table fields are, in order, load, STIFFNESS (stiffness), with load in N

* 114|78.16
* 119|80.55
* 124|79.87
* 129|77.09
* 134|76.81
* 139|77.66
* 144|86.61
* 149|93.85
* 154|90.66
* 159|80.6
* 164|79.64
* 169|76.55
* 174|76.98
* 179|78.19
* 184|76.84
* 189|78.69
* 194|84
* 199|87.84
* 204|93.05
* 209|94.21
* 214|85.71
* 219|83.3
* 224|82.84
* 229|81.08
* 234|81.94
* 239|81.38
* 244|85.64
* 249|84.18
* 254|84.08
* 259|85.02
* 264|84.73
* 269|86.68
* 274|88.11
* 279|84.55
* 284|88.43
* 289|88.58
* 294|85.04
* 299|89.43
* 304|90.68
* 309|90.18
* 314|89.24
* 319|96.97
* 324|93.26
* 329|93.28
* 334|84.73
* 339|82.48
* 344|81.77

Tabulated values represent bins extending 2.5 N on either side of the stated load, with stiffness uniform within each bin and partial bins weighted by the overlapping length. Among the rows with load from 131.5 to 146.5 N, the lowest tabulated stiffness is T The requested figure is 76.81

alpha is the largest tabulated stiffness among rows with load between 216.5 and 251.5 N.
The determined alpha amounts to 85.64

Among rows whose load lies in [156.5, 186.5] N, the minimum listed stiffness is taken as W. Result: 76.55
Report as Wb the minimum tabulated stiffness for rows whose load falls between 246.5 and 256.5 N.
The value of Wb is 84.08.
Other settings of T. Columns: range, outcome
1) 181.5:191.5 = 76.84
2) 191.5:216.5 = 84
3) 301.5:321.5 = 89.24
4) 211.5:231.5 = 81.08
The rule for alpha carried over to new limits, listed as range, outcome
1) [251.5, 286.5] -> 88.43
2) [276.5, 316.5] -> 90.68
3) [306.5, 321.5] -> 96.97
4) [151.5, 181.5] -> 90.66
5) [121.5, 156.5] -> 93.85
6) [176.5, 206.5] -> 93.05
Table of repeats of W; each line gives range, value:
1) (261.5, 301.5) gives 84.55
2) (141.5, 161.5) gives 80.6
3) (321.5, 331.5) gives 93.26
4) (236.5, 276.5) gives 81.38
